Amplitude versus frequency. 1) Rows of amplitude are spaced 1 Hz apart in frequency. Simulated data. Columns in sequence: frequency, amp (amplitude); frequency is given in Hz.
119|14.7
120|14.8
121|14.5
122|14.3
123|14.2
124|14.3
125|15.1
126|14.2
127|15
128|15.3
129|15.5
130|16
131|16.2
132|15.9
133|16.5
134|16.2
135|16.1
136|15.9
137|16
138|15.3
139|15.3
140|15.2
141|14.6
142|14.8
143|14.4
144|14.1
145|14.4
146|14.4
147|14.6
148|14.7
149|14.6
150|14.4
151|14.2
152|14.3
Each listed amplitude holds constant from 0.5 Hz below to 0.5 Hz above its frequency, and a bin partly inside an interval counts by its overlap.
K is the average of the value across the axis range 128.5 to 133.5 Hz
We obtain 16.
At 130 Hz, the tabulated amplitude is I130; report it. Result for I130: 16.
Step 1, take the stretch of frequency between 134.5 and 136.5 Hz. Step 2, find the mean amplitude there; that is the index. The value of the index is 16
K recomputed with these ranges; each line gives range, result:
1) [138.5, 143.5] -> 14.9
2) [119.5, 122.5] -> 14.5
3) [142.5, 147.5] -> 14.4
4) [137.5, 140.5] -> 15.3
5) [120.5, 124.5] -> 14.3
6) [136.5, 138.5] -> 15.7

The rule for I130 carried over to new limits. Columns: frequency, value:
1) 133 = 16.5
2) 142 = 14.8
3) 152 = 14.3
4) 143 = 14.4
